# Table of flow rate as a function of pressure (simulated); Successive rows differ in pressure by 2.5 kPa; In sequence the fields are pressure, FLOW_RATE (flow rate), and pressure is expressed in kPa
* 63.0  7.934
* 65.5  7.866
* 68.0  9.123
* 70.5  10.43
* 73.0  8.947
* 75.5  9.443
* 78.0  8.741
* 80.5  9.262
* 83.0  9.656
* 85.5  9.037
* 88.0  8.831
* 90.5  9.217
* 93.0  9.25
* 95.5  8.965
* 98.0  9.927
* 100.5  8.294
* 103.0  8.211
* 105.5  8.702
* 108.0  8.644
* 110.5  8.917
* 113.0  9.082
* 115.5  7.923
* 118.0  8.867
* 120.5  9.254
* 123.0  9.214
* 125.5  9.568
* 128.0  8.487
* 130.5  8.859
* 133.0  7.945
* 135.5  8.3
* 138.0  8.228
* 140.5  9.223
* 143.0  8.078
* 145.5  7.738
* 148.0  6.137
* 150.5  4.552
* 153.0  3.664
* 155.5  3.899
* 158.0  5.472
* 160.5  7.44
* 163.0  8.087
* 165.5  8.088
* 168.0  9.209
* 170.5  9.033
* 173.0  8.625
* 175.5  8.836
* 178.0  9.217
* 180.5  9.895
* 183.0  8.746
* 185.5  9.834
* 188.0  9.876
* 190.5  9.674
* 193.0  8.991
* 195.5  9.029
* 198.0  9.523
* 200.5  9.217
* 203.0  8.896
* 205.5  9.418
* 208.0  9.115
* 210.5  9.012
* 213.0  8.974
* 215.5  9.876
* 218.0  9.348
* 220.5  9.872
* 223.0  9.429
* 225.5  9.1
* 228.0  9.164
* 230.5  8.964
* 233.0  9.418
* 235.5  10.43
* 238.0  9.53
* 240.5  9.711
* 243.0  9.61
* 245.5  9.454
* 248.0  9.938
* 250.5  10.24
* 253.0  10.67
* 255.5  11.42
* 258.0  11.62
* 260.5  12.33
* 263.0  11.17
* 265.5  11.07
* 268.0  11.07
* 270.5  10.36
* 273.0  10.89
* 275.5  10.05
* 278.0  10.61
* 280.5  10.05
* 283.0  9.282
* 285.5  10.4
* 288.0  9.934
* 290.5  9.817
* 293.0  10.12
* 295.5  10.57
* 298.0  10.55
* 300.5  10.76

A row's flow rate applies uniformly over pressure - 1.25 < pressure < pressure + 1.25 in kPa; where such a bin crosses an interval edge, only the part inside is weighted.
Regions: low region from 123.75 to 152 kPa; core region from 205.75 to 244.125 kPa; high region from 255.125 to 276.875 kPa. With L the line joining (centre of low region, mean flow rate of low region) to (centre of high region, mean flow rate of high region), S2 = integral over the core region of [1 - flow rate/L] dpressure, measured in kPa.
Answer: 2.4 kPa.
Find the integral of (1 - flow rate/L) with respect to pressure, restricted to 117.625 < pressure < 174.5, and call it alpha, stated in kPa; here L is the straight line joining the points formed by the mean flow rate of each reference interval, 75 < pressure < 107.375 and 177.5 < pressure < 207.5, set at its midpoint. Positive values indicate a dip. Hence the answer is 9.1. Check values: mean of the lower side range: 9.02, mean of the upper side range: 9.36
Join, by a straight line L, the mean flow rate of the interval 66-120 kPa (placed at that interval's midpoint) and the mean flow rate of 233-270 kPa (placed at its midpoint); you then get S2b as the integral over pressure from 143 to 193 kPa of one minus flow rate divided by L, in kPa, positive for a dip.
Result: 9.9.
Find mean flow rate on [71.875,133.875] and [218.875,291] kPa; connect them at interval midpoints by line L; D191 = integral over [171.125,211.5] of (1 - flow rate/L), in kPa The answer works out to 1.77 kPa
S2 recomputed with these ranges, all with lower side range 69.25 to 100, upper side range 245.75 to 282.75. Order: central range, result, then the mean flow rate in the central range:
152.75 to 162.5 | 4.3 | 5.5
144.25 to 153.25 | 3.7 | 5.73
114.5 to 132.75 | 1.4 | 8.84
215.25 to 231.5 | 1.6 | 9.37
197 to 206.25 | 0.9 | 9.25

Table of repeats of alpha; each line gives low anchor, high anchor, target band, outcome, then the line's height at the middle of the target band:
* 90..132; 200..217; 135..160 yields 7.0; 9.01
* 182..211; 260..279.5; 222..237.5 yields 0.9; 10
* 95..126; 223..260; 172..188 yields 0.3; 9.46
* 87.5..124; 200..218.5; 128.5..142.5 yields 0.8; 8.98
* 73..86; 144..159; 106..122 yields -3.2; 7.33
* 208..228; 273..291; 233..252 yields -0.4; 9.63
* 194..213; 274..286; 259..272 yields -1.7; 9.9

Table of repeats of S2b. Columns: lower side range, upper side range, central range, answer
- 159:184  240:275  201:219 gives 0.66 kPa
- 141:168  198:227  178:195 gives -2.97 kPa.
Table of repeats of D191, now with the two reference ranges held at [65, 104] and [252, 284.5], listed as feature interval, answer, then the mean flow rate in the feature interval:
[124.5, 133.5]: 0.72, 8.76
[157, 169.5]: 2.68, 7.73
